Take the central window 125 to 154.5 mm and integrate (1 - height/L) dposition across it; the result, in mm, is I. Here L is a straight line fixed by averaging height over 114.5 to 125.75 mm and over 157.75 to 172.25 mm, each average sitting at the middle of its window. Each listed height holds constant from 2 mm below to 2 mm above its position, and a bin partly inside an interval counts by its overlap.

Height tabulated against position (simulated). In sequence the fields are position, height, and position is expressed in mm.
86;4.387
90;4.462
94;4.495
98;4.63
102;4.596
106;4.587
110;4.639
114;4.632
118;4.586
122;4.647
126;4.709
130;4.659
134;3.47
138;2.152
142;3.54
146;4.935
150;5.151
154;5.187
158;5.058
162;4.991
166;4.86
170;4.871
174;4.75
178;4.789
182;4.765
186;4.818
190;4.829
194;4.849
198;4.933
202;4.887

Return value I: 3.7 mm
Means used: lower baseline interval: 4.63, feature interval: 4.16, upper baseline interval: 4.93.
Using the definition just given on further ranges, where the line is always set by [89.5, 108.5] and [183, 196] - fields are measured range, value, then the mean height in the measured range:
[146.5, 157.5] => -0.9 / 5.12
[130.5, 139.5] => 2.9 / 3.16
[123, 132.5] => 0.1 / 4.62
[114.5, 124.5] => 0.0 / 4.62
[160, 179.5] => -0.3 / 4.85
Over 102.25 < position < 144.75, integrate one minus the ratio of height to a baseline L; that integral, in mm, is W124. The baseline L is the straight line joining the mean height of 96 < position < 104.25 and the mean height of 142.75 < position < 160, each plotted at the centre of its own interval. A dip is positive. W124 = 5.09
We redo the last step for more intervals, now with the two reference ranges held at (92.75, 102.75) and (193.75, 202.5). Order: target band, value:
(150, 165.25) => -1.0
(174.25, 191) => 0.2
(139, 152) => 1.0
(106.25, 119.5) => 0.0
